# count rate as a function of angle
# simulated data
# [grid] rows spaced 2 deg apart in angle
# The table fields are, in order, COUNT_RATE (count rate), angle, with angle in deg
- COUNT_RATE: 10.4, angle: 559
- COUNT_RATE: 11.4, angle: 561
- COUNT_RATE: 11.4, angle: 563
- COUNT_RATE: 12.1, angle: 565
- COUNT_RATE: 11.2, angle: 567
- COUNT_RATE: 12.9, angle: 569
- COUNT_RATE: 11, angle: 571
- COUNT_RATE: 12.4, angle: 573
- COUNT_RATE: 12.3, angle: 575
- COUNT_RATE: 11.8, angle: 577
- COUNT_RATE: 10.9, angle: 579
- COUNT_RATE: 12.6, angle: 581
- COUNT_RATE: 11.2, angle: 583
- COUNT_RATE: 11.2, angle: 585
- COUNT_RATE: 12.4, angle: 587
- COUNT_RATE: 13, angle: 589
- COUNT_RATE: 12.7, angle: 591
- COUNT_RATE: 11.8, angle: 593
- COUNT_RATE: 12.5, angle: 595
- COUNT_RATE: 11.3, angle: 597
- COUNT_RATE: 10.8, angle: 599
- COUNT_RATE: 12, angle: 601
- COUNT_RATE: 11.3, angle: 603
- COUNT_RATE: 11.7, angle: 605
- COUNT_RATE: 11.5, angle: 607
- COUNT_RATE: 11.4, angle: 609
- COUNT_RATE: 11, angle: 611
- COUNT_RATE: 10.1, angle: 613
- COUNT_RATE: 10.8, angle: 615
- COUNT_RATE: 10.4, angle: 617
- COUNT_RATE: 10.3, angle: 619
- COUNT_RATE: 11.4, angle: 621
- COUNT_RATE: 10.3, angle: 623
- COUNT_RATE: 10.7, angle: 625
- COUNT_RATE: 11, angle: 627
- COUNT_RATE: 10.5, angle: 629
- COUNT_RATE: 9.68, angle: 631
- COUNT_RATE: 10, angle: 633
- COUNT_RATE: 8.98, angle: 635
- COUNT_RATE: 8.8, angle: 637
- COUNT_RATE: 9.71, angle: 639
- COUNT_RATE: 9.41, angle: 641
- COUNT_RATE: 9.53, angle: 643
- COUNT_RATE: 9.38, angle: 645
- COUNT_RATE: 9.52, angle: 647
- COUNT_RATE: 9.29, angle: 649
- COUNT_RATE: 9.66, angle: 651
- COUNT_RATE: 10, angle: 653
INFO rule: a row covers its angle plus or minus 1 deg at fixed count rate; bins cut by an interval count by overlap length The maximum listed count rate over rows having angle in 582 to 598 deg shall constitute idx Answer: 13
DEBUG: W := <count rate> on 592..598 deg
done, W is 11.9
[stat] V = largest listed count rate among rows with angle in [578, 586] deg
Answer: 12.6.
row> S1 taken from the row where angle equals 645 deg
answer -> 9.38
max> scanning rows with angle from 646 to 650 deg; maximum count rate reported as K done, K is 9.52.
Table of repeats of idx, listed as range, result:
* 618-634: 11.4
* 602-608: 11.7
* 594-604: 12.5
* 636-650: 9.71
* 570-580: 12.4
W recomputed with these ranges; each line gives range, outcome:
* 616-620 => 10.4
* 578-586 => 11.5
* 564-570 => 12.1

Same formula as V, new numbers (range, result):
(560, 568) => 12.1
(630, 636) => 10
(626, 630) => 11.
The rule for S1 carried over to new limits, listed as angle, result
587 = 12.4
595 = 12.5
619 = 10.3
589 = 13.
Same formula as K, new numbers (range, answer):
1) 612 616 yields 10.8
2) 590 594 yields 12.7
